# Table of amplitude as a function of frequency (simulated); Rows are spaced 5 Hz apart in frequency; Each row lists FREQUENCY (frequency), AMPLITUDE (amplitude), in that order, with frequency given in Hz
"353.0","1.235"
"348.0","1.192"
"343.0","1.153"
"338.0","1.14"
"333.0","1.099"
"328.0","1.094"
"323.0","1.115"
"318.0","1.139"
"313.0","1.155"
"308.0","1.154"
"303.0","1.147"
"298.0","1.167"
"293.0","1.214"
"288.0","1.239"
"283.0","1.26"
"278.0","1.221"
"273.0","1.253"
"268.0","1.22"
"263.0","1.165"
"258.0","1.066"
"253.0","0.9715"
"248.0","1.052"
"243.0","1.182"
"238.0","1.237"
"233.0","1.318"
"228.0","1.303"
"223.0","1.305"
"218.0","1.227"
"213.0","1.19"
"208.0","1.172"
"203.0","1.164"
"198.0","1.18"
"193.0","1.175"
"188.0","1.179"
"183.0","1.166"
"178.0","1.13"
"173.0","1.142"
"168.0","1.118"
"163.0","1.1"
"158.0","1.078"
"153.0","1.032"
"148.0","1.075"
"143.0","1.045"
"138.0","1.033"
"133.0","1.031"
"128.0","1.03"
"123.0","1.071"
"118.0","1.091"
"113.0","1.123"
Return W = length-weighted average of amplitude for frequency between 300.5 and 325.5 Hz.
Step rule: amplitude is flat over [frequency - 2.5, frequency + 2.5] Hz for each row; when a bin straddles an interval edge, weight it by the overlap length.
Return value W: 1.14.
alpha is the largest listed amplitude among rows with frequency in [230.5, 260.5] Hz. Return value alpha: 1.318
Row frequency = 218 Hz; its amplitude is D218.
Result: 1.227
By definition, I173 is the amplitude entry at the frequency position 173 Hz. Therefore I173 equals 1.142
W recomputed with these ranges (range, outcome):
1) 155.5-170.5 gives 1.1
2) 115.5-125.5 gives 1.08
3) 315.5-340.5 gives 1.12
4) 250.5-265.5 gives 1.07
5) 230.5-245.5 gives 1.25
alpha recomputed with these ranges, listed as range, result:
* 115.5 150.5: 1.091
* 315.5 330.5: 1.139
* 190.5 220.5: 1.227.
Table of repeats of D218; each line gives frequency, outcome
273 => 1.253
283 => 1.26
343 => 1.153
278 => 1.221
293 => 1.214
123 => 1.071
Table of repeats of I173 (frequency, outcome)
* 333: 1.099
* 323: 1.115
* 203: 1.164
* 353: 1.235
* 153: 1.032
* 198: 1.18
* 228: 1.303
